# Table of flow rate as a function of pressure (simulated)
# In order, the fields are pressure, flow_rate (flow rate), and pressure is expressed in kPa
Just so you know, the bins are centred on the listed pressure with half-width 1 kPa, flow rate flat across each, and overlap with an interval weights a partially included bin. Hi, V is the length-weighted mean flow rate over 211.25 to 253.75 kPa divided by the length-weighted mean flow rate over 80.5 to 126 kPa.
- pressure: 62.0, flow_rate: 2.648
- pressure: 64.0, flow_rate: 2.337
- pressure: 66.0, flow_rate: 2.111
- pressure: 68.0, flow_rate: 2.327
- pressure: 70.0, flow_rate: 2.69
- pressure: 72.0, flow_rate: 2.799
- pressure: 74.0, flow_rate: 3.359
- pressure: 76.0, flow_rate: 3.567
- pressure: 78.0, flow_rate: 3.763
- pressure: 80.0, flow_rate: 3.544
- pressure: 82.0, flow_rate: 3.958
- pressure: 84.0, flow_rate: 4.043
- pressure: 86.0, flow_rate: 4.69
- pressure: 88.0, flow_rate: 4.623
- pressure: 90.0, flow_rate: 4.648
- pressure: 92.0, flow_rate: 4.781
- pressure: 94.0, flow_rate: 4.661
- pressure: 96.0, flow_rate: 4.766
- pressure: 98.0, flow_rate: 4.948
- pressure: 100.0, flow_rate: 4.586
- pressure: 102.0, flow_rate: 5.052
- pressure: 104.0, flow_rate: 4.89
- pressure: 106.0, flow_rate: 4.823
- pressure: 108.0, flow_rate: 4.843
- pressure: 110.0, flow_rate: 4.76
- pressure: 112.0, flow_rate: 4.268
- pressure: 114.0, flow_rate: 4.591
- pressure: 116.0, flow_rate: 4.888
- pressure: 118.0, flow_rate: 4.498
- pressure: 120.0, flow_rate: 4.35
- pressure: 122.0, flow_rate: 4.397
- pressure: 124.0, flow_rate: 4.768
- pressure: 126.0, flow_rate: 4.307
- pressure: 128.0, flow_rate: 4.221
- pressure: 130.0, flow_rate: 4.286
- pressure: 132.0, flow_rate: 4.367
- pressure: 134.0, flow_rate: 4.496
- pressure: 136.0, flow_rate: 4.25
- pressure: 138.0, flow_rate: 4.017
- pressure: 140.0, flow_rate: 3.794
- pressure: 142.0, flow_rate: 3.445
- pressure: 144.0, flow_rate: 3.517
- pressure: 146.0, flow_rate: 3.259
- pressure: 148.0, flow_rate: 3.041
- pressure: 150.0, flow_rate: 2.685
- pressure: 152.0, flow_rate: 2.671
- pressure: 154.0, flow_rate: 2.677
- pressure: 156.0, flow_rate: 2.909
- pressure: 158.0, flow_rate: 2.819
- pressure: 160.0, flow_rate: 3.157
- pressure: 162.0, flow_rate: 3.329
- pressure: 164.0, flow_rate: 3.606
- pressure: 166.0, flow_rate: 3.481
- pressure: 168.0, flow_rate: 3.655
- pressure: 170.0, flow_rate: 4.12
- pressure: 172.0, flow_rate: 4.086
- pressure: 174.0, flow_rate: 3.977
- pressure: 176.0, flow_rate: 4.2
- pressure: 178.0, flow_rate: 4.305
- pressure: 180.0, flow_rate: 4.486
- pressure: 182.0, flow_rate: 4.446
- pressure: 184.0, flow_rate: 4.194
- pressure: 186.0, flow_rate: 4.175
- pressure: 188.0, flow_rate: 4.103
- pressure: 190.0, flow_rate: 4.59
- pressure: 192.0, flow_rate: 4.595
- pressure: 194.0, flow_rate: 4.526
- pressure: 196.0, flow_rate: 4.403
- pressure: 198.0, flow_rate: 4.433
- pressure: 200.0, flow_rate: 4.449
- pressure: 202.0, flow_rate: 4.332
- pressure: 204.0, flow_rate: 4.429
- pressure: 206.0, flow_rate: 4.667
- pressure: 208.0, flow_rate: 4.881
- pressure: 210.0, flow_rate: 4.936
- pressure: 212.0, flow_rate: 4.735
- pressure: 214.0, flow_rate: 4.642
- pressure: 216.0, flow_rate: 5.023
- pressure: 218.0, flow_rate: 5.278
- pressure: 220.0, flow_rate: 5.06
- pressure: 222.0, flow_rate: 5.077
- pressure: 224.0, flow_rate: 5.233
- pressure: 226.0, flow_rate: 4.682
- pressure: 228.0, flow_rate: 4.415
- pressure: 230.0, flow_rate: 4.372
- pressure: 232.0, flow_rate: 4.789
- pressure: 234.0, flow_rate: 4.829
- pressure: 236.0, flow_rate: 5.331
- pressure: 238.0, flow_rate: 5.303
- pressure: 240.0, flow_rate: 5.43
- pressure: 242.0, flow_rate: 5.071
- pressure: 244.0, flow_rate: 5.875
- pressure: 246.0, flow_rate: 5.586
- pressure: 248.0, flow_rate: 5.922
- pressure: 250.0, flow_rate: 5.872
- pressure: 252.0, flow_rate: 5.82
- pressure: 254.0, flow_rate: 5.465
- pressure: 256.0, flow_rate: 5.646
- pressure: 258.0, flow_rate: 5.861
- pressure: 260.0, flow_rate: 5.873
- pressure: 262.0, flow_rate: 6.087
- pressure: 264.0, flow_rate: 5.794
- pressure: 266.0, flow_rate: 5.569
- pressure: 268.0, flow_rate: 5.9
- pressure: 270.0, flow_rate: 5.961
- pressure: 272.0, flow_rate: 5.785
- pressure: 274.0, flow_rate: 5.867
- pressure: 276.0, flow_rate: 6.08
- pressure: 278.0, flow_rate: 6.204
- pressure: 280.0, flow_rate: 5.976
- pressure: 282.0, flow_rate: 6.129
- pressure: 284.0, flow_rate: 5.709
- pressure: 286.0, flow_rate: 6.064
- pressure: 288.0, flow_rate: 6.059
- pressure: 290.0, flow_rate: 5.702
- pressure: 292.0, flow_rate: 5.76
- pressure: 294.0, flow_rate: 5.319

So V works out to 1.1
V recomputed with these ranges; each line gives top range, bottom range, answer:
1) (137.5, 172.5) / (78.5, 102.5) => 0.74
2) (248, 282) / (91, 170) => 1.45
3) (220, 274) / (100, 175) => 1.37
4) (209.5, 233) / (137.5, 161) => 1.54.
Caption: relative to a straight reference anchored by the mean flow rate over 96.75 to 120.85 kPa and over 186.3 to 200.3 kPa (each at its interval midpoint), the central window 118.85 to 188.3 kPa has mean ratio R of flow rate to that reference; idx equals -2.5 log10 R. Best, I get 0.194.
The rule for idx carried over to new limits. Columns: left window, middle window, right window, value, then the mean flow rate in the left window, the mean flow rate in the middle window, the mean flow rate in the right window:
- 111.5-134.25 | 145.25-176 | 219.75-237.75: 0.35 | 4.46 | 3.33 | 4.88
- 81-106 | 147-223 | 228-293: 0.26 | 4.64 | 4.11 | 5.66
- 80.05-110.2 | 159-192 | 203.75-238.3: 0.19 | 4.63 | 4.01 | 4.87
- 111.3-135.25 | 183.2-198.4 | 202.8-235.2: 0.08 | 4.45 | 4.38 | 4.82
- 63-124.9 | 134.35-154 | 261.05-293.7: 0.33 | 4.14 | 3.41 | 5.9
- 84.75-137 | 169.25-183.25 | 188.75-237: 0.11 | 4.6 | 4.23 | 4.73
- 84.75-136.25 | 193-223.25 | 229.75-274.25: 0.12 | 4.61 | 4.73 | 5.58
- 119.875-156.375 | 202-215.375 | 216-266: 0.04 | 3.76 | 4.7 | 5.36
